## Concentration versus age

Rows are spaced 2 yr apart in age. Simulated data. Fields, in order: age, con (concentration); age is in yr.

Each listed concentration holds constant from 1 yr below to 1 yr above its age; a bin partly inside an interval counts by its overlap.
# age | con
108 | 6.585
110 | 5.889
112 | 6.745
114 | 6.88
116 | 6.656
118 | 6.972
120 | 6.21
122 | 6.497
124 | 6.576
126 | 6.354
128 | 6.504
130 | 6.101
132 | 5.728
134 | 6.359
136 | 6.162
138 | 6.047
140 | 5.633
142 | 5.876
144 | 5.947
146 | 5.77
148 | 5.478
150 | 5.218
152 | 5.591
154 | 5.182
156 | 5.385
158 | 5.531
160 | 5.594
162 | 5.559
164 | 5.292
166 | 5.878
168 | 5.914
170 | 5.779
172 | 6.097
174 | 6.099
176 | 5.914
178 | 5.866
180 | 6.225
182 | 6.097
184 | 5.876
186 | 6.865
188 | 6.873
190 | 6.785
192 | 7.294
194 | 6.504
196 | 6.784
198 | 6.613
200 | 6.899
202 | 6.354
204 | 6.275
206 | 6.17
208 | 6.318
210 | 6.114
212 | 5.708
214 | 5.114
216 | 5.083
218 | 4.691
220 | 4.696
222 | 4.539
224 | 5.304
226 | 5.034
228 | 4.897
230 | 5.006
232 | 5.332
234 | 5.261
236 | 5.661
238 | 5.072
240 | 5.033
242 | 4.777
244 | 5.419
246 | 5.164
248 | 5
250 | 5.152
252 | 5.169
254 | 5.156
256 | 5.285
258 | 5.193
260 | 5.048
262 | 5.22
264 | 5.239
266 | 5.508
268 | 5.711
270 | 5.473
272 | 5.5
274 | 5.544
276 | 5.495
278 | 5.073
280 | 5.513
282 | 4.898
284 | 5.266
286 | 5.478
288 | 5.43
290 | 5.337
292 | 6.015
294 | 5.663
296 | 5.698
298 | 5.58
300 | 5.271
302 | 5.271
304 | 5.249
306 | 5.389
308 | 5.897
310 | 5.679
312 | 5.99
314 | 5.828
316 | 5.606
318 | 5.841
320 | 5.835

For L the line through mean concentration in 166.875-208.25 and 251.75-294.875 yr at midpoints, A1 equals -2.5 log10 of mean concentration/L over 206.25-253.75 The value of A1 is 0.130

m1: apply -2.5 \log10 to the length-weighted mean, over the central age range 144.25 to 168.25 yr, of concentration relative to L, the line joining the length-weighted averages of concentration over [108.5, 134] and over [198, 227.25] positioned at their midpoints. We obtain 0.11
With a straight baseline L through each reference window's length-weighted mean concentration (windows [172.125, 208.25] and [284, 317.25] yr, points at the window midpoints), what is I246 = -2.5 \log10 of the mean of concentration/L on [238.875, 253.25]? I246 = 0.18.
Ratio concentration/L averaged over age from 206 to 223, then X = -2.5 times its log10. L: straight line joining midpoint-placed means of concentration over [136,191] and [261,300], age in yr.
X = 0.07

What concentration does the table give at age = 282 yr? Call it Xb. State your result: 4.898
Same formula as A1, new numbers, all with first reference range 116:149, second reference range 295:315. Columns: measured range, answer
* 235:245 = 0.120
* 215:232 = 0.186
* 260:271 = 0.063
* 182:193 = -0.122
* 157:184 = 0.035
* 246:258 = 0.120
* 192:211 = -0.099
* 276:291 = 0.071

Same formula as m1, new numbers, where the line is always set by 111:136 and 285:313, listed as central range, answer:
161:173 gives 0.09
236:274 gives 0.11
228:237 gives 0.12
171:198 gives -0.05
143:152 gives 0.13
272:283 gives 0.07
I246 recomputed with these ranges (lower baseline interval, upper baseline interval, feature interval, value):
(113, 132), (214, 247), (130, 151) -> 0.07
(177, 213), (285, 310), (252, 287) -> 0.09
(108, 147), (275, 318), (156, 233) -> 0.02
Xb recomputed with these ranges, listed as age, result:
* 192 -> 7.294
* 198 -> 6.613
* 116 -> 6.656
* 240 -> 5.033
